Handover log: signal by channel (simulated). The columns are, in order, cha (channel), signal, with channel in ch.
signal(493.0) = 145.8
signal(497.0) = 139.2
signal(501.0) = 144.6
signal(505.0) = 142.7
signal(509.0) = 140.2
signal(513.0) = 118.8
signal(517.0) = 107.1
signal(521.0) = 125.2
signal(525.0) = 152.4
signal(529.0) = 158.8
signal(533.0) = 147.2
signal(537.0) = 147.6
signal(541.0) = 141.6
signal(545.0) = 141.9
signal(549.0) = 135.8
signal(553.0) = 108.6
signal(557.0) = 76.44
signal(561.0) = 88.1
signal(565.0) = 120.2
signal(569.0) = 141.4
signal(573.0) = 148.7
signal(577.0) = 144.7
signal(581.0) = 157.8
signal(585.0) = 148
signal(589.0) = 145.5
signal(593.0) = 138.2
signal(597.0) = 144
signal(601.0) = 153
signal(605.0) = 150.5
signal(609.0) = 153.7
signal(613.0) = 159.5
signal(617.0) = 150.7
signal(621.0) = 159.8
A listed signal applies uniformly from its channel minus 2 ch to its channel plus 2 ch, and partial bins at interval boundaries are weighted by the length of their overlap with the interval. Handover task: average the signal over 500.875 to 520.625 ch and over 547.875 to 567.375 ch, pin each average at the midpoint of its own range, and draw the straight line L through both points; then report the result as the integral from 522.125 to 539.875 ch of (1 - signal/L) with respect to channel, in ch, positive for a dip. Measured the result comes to -4.7 ch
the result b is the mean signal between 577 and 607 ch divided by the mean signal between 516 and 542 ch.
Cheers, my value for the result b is 1.05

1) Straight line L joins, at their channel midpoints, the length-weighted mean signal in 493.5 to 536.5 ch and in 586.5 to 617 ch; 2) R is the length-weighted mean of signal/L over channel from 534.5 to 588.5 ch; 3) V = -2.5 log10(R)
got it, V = 0.10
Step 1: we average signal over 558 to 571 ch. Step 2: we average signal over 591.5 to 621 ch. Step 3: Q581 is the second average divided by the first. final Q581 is 1.33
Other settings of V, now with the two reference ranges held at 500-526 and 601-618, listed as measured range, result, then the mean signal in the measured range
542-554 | 0.07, 132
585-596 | 0.05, 143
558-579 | 0.15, 126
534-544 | -0.05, 145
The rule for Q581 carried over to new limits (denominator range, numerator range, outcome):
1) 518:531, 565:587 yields 1.02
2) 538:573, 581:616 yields 1.23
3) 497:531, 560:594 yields 1.01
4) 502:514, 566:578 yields 1.05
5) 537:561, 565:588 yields 1.21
